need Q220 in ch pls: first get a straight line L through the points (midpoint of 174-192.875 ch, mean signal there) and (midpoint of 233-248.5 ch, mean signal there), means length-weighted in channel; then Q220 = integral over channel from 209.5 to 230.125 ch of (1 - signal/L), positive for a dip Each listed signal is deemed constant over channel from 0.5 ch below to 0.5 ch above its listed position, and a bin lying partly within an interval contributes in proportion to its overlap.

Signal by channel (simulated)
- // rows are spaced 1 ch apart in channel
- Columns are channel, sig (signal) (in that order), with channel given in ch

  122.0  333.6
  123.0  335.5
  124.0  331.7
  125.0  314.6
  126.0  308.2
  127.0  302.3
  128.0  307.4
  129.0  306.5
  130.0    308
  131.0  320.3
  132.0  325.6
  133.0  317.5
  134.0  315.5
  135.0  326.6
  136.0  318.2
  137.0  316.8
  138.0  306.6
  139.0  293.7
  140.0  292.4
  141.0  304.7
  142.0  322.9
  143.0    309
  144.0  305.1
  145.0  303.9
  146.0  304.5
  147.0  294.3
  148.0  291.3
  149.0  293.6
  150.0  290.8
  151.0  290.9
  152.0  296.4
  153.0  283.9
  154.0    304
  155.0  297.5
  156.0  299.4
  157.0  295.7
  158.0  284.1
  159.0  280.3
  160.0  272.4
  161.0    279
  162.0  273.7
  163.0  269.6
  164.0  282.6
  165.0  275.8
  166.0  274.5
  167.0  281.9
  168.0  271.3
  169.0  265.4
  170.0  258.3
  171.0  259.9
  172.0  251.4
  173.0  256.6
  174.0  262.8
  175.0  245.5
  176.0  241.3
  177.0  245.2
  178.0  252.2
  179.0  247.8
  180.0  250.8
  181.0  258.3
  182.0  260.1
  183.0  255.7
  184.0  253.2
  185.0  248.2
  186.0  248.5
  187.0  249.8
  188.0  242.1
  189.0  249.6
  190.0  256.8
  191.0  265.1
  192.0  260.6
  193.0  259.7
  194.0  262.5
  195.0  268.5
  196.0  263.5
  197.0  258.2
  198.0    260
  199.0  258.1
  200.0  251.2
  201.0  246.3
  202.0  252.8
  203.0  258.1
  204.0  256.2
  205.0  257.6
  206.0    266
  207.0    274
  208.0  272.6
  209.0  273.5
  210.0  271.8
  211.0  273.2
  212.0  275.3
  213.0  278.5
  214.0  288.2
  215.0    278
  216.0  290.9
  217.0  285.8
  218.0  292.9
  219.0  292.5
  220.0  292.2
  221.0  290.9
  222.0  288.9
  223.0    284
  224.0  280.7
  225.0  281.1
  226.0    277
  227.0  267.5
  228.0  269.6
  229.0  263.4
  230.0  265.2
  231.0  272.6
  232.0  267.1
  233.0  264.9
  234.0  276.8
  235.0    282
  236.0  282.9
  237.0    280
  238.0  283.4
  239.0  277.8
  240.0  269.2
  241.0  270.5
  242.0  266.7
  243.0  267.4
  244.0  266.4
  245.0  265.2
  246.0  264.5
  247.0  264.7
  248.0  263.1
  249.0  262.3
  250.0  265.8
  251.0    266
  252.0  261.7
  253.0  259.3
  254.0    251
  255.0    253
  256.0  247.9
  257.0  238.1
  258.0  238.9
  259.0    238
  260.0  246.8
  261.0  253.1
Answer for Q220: -1.3 ch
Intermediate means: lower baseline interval 252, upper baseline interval 272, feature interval 281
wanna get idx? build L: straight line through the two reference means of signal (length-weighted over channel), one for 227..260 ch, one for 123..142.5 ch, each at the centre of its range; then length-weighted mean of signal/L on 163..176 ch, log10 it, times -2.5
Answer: 0.13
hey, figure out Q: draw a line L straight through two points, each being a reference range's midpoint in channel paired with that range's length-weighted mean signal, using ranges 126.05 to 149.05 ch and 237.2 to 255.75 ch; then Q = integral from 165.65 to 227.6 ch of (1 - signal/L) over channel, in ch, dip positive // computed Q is 4.2 ch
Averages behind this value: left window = 308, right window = 265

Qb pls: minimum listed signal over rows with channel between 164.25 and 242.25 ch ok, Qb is 241.3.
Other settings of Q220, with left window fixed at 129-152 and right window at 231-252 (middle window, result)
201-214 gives 0.7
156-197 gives 4.4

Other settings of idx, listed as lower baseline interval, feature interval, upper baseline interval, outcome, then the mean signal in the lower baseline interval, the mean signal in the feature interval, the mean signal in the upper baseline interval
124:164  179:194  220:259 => 0.13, 301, 254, 268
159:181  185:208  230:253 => 0.03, 263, 258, 270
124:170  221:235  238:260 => -0.03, 297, 275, 260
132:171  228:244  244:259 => -0.04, 293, 272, 257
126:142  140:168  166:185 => -0.02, 311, 291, 257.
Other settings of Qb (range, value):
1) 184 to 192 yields 242.1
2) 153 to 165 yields 269.6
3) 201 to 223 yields 246.3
